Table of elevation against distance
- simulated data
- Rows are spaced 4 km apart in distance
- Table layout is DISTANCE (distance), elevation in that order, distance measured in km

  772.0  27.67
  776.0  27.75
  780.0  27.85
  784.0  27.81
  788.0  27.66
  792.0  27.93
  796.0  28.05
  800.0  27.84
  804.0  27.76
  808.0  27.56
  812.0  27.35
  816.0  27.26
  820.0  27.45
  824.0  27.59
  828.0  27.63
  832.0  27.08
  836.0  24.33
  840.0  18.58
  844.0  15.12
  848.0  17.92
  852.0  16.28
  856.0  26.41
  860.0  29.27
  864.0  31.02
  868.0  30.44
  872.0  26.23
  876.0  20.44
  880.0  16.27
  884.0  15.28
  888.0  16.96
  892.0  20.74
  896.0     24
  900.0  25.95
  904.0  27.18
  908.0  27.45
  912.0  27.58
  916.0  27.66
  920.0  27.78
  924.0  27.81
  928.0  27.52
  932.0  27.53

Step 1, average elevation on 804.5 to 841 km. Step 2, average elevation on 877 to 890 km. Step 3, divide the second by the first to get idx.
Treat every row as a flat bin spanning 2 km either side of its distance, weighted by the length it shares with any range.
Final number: 0.63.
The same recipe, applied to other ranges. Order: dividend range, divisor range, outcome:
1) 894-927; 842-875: 1.12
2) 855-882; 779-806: 0.92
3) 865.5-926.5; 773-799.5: 0.87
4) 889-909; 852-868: 0.89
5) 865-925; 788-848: 0.94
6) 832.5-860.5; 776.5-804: 0.75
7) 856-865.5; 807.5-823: 1.07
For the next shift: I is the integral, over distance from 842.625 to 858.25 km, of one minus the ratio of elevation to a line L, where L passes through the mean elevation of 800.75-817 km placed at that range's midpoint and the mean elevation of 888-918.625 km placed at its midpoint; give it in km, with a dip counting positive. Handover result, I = 4.3 km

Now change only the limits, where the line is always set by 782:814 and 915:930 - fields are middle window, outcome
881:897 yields 5.17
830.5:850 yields 5.13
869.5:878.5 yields 1.42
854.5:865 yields -0.42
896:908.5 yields 0.62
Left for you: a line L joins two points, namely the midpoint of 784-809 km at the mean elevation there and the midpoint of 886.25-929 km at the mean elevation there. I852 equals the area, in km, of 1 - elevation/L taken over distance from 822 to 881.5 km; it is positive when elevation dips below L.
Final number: 6.62 km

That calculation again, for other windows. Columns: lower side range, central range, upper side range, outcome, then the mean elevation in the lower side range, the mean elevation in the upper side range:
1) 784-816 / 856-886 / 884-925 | 1.7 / 27.7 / 24.8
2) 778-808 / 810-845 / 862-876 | 3.6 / 27.8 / 28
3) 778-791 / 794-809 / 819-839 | -0.3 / 27.8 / 26.4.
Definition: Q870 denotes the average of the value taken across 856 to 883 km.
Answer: 25.3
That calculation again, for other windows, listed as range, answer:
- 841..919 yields 23.3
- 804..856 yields 23.9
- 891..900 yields 23.3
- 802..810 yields 27.7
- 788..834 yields 27.6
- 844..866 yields 23.4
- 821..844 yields 24.3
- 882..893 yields 17.4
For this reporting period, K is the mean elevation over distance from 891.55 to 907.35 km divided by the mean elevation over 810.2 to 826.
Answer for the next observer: 0.92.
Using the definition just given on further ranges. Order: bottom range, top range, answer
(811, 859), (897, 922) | 1.15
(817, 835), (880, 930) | 0.89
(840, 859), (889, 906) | 1.24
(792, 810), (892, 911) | 0.92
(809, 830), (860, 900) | 0.83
